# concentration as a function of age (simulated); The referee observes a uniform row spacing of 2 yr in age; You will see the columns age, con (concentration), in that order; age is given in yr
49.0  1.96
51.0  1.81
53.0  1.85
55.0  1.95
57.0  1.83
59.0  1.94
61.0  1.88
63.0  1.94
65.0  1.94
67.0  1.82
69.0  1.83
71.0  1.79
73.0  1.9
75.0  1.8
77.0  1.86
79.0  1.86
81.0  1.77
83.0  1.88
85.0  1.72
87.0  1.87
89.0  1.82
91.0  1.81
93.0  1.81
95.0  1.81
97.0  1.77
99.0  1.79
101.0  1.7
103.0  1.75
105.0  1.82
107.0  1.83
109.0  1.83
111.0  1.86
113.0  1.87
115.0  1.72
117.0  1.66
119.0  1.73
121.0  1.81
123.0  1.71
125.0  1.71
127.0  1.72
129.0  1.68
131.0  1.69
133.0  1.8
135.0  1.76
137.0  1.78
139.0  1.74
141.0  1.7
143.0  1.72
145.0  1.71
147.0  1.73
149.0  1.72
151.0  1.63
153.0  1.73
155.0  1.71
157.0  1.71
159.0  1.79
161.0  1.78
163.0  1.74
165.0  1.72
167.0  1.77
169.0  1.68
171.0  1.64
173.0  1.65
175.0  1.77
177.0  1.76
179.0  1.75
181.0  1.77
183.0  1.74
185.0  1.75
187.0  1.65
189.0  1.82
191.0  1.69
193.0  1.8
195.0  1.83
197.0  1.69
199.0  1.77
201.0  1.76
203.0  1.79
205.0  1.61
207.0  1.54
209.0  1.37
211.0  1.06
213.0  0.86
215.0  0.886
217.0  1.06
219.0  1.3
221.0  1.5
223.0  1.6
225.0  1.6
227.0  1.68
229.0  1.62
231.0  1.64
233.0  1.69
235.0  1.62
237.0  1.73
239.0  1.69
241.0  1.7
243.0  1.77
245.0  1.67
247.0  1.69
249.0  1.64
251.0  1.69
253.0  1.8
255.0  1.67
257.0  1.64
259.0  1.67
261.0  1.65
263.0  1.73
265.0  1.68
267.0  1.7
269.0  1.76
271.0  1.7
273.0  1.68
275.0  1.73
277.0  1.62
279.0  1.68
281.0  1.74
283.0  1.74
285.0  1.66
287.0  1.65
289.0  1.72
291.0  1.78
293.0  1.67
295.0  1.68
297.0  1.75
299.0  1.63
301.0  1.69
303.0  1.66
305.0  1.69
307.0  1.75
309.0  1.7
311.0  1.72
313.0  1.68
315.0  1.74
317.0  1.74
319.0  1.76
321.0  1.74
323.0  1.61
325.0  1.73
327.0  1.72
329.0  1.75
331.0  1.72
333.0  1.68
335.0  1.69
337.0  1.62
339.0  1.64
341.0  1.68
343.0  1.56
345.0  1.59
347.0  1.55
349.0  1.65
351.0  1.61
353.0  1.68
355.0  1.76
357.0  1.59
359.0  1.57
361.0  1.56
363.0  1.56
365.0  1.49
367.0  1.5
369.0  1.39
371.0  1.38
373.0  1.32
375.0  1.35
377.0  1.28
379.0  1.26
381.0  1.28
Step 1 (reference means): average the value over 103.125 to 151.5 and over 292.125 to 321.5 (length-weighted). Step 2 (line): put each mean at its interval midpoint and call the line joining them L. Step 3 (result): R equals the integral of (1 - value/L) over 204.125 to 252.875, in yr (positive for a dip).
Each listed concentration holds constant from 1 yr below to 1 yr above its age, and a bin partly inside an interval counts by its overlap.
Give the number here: 5.9 yr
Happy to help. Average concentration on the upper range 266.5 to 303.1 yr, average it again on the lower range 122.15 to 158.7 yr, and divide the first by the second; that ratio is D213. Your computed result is 0.99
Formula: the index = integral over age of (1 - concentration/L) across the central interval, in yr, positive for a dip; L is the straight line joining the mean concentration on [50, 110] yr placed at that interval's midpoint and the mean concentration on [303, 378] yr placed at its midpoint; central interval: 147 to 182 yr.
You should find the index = 0.74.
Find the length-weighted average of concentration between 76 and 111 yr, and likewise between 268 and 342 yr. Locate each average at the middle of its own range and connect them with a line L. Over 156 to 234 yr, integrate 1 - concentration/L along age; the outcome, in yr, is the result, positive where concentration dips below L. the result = 6.5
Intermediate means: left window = 1.81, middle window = 1.61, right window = 1.7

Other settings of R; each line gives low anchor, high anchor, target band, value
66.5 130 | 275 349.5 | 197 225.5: 5.3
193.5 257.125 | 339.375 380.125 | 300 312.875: -1.4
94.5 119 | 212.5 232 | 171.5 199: -4.2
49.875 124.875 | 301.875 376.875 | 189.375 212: 1.3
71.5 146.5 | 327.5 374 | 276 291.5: -0.5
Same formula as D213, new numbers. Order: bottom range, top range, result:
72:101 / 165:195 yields 0.96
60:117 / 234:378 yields 0.91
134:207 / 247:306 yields 0.98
